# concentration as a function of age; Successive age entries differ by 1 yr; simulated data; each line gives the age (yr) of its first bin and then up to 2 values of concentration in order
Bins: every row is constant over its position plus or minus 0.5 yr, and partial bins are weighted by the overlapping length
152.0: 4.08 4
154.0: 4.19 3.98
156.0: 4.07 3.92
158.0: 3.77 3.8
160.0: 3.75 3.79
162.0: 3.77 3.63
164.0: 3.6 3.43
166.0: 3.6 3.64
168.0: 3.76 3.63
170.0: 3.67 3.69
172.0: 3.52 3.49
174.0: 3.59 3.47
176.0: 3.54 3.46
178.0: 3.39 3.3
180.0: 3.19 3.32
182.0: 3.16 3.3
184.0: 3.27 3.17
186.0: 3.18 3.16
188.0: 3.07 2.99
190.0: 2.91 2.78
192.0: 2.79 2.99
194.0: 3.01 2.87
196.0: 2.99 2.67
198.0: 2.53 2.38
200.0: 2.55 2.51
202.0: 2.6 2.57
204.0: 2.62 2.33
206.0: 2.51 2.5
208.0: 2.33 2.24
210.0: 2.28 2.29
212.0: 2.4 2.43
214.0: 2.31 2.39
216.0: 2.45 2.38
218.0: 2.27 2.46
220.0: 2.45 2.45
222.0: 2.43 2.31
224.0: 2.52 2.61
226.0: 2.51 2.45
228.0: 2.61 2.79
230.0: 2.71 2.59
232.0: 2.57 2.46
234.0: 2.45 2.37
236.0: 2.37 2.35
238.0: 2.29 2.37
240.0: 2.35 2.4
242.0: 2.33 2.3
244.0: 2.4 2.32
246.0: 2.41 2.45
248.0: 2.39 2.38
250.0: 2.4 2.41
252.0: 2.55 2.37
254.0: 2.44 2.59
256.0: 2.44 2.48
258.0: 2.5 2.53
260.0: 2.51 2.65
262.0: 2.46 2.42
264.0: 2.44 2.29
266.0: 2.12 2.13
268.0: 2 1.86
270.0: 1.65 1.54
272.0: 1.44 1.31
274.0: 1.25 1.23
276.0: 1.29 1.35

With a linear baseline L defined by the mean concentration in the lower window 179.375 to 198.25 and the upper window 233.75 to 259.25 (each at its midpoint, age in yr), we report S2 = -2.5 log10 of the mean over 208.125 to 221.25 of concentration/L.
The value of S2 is 0.16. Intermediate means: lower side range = 3.03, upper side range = 2.41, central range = 2.37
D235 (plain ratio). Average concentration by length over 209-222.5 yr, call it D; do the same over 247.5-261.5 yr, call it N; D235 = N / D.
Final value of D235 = 1.04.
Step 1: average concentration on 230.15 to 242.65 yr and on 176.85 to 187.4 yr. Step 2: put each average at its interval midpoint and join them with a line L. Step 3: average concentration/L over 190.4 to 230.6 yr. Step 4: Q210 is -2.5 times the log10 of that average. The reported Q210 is 0.11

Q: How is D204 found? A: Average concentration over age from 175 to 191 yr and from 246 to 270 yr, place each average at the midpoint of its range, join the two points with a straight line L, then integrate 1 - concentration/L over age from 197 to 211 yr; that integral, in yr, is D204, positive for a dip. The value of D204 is 2.5 yr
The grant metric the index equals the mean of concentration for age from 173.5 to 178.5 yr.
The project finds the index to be 3.49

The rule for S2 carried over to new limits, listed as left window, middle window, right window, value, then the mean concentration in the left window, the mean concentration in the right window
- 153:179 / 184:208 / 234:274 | 0.16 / 3.68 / 2.27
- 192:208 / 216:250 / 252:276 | -0.03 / 2.64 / 2.11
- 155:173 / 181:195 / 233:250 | 0.08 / 3.71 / 2.37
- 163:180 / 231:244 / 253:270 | 0.12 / 3.54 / 2.35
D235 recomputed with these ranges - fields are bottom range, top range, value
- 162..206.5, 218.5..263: 0.78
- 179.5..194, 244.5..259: 0.79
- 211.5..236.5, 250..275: 0.88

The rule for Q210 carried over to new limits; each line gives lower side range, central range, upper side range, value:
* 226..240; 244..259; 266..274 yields -0.17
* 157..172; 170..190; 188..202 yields -0.04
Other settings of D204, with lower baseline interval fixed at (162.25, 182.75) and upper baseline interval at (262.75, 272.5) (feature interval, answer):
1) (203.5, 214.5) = 2.0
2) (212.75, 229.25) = 1.6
